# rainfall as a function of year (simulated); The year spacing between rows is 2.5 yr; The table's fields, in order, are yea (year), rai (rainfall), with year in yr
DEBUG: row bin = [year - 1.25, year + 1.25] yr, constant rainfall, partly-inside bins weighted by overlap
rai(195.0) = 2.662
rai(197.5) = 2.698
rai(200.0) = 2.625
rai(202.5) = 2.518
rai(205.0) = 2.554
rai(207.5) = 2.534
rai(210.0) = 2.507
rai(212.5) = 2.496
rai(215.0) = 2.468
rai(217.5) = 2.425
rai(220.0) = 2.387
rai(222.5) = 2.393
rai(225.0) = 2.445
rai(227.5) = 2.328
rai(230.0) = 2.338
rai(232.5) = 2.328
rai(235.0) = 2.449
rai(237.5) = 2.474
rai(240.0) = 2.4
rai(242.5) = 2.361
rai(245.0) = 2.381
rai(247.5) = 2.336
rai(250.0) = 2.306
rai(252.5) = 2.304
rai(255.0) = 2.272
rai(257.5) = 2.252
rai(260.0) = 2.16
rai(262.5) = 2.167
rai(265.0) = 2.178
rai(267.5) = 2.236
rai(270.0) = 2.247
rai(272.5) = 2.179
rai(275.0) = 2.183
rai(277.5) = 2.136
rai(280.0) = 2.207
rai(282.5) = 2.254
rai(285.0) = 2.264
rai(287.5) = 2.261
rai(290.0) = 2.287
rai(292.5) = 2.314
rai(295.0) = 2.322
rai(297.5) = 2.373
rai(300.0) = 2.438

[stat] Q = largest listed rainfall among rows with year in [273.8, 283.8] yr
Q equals 2.254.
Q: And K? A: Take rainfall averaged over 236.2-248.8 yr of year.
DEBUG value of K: 2.39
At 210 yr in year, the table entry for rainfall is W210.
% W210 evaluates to 2.507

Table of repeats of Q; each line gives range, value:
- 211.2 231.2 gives 2.496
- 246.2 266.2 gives 2.336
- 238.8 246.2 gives 2.4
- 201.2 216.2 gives 2.554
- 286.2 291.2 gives 2.287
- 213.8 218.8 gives 2.468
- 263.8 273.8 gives 2.247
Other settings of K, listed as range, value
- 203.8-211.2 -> 2.53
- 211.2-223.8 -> 2.43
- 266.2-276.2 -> 2.21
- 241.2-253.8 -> 2.34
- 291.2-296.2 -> 2.32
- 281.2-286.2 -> 2.26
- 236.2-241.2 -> 2.44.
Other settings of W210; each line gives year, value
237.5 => 2.474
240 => 2.4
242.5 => 2.361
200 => 2.625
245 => 2.381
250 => 2.306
